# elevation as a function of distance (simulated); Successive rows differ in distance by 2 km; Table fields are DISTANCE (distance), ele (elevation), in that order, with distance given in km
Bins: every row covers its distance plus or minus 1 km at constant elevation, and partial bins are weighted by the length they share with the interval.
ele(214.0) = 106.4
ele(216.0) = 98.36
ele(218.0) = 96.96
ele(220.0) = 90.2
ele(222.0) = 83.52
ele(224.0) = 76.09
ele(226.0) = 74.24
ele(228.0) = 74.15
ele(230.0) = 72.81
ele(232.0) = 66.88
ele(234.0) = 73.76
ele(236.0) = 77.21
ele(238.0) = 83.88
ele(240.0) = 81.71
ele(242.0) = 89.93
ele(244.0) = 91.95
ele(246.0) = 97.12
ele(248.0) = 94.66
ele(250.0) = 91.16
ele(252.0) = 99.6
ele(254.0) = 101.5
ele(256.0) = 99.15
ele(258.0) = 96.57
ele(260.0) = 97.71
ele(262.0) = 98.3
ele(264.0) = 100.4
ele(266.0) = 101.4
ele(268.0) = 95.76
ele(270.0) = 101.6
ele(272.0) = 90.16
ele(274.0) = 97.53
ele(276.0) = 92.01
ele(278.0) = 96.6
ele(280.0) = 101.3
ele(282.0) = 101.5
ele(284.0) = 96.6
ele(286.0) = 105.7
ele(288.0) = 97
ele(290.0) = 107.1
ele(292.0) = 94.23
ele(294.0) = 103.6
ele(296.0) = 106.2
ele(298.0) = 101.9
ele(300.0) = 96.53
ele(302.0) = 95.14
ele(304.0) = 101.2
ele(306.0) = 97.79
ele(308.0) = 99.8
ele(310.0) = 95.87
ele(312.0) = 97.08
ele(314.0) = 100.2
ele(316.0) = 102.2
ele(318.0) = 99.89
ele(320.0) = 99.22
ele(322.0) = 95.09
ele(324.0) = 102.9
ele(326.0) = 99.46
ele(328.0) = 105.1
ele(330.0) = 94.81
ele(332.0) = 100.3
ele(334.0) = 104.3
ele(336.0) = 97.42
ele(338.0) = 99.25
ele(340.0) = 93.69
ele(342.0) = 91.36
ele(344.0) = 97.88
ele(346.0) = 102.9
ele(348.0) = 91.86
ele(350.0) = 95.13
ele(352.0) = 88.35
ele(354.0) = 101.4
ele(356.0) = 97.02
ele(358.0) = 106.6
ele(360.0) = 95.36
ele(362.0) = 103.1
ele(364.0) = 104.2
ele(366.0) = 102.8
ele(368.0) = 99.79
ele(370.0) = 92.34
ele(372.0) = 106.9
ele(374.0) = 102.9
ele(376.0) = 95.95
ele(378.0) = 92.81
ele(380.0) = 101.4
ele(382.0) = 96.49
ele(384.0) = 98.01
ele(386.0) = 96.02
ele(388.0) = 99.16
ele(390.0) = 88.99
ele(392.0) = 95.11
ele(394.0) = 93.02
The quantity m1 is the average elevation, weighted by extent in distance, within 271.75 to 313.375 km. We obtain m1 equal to 99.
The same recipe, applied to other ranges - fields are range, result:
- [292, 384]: 98.9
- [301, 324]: 98.7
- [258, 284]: 97.8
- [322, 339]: 100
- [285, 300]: 102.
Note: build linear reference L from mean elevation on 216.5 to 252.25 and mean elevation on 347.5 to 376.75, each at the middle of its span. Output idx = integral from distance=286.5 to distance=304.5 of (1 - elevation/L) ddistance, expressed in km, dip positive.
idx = -1.8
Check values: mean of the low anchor 84.1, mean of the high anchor 99.1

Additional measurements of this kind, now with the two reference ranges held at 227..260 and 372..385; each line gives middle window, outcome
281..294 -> -1.4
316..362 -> -1.5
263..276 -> -1.1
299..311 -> -0.7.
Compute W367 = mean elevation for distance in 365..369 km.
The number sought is 101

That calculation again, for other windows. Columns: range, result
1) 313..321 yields 100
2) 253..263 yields 98.6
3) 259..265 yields 98.8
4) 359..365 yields 101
